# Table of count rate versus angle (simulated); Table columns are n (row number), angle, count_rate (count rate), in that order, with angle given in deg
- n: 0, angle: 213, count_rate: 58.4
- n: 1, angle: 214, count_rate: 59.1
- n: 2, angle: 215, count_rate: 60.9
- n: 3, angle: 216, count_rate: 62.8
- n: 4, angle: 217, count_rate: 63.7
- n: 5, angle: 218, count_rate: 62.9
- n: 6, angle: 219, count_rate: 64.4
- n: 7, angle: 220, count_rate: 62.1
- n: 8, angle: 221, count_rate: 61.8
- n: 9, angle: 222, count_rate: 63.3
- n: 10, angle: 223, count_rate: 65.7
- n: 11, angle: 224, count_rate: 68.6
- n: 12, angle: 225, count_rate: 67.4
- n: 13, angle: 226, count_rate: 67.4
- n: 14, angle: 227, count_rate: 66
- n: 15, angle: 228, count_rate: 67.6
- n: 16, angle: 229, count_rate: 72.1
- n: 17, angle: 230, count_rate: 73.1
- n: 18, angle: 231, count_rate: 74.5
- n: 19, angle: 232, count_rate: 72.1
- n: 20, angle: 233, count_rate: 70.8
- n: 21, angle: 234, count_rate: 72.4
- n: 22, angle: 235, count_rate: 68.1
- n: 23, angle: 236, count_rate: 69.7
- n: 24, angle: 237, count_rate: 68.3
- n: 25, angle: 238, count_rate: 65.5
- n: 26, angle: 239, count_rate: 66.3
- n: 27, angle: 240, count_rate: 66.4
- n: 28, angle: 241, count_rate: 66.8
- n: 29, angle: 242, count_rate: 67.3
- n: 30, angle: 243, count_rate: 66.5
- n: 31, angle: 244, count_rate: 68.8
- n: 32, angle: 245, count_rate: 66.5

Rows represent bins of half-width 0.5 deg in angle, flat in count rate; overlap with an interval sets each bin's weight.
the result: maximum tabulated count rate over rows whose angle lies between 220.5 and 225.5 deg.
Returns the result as 68.6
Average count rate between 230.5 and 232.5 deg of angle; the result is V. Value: 73.3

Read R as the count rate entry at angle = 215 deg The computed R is 60.9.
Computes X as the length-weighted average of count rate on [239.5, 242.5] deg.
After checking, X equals 66.8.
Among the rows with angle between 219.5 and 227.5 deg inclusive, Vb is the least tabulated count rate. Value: 61.8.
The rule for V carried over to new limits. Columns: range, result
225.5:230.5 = 69.2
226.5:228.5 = 66.8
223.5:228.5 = 67.4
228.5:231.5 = 73.2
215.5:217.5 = 63.2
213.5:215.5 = 60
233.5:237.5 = 69.6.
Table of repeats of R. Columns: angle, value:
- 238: 65.5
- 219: 64.4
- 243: 66.5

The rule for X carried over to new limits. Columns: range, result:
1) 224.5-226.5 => 67.4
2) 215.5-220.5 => 63.2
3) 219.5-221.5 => 62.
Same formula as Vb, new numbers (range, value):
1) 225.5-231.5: 66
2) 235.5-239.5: 65.5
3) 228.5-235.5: 68.1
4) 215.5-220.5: 62.1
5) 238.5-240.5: 66.3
